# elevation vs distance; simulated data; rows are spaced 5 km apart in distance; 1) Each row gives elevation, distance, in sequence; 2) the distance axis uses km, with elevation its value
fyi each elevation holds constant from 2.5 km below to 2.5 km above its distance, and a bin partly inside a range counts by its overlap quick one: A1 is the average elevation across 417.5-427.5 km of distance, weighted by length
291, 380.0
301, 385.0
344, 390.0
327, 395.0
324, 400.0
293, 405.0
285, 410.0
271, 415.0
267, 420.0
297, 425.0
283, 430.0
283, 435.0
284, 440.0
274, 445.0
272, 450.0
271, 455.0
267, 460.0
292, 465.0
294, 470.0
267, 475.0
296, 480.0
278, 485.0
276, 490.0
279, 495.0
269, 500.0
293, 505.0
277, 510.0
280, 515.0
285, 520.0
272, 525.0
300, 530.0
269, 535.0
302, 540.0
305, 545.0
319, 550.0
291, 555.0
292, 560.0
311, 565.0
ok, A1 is 282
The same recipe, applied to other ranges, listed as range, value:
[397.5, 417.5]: 293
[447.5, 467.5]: 276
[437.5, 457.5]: 275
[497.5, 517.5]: 280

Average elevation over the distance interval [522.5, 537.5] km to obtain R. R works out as 280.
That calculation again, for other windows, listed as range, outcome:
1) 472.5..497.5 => 279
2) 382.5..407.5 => 318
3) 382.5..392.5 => 322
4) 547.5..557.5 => 305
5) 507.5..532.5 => 283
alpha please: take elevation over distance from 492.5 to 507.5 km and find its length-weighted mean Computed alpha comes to 280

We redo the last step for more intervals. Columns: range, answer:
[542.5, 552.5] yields 312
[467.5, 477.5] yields 280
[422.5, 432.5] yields 290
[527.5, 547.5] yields 294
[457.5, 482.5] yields 283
